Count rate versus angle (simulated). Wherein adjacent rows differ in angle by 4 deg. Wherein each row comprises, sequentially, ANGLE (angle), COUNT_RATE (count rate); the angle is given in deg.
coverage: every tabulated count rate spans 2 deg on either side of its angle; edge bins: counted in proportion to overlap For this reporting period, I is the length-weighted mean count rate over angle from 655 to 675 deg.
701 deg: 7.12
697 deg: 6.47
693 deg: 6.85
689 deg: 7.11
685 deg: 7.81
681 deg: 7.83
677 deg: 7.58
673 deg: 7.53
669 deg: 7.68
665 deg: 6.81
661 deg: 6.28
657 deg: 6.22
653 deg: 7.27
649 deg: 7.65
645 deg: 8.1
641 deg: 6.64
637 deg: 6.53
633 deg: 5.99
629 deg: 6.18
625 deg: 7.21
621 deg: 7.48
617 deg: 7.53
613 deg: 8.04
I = 6.9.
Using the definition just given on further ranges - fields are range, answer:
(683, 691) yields 7.46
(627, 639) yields 6.23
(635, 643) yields 6.58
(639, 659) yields 7.18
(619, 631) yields 6.96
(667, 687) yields 7.69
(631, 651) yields 6.98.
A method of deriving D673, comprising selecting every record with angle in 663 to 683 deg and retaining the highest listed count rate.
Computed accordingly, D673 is 7.83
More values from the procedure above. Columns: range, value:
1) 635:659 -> 8.1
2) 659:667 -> 6.81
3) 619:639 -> 7.48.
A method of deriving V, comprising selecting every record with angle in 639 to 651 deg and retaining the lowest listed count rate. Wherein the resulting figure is 6.64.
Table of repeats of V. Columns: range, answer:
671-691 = 7.11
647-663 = 6.22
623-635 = 5.99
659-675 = 6.28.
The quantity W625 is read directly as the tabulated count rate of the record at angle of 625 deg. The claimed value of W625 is 7.21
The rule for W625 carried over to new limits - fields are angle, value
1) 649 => 7.65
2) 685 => 7.81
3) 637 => 6.53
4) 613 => 8.04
